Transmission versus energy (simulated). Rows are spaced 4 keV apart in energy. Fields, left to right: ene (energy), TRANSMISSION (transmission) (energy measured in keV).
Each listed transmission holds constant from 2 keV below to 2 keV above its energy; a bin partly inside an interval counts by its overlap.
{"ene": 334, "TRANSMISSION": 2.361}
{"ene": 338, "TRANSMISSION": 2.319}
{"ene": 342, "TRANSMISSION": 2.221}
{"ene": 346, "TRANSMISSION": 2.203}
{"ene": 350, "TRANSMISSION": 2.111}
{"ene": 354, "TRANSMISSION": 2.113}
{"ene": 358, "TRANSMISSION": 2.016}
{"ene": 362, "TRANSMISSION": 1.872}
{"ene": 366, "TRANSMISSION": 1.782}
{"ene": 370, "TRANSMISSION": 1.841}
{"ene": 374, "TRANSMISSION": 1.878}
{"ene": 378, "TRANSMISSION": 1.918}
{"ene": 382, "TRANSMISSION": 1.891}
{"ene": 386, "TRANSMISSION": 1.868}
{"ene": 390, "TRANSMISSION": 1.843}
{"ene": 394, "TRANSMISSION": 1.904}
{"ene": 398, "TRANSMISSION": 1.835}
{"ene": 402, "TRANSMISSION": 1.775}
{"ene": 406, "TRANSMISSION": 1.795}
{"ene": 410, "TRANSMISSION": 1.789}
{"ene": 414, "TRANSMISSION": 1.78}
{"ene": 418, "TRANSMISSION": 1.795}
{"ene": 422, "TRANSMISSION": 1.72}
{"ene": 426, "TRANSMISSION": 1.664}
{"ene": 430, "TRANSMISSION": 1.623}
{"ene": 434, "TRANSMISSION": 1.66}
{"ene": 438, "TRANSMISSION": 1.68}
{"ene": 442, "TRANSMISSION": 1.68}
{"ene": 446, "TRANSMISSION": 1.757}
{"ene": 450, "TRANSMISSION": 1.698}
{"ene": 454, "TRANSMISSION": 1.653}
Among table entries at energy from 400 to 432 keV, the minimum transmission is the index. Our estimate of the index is 1.623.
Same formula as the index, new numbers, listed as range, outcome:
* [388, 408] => 1.775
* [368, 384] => 1.841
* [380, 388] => 1.868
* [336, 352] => 2.111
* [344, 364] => 1.872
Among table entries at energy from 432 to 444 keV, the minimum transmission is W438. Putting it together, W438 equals 1.66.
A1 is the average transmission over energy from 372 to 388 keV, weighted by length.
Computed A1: 1.89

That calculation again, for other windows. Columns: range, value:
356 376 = 1.88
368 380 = 1.88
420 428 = 1.69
